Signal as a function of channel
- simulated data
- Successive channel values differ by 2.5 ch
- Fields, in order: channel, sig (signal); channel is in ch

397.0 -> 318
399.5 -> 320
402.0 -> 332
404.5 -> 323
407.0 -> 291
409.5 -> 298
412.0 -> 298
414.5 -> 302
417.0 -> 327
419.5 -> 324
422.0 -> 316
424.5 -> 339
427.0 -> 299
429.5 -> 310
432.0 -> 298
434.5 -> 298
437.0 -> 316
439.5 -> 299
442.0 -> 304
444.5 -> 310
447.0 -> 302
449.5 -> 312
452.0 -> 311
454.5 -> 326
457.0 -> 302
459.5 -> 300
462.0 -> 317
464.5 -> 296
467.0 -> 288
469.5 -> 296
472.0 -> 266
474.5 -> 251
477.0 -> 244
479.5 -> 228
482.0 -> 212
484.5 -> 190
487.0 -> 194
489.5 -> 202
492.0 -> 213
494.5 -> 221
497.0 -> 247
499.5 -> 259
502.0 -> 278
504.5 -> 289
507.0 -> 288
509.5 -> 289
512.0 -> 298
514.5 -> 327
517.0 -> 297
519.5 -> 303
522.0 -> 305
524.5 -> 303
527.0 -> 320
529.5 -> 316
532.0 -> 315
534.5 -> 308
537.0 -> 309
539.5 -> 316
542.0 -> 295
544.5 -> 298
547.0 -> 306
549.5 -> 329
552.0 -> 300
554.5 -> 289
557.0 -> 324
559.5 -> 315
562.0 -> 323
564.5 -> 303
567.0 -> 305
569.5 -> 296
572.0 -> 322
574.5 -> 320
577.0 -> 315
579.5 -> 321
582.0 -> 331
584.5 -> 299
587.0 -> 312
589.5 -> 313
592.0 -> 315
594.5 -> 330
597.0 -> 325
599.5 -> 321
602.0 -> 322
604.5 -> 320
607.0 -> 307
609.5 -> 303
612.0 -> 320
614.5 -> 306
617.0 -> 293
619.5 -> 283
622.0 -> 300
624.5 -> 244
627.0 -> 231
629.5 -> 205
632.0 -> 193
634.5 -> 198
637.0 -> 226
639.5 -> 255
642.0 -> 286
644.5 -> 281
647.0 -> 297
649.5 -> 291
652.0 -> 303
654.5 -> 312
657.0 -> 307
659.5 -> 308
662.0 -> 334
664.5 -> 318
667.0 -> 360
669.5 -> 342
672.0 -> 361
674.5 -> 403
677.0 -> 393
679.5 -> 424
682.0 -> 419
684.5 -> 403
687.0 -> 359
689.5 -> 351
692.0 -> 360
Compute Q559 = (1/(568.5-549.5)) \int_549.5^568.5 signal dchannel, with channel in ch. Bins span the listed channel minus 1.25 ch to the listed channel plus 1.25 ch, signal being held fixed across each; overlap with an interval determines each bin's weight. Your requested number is 310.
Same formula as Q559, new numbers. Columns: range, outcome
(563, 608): 315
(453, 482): 280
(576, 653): 288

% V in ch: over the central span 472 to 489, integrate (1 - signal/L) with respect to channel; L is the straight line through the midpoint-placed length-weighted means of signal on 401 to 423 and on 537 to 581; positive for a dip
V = 4.9 ch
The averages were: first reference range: 312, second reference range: 310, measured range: 222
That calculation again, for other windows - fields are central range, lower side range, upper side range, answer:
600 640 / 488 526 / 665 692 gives 8.4 ch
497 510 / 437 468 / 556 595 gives 1.4 ch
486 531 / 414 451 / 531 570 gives 4.9 ch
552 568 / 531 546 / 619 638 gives -1.1 ch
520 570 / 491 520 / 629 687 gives -4.0 ch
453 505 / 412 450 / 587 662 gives 8.0 ch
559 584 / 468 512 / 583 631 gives -2.9 ch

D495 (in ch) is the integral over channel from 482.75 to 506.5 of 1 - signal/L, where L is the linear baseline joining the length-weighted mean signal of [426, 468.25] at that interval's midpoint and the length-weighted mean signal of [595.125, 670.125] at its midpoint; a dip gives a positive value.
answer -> 5.30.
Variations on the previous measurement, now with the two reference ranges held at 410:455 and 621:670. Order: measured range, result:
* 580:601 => -2.3 ch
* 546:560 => -0.9 ch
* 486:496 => 3.1 ch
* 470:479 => 1.4 ch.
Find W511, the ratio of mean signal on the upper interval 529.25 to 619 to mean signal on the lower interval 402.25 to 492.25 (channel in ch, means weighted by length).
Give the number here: 1.09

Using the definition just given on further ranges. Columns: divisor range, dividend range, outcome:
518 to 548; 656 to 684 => 1.18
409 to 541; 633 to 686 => 1.13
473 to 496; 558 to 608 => 1.45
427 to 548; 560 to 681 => 1.07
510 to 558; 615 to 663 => 0.88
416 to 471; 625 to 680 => 0.97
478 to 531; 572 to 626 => 1.16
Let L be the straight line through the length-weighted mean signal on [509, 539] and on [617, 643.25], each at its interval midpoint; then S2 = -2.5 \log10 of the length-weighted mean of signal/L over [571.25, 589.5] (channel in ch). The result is -0.16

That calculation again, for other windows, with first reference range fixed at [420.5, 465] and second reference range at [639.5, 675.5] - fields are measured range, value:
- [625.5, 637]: 0.45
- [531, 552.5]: 0.02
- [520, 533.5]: 0.01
